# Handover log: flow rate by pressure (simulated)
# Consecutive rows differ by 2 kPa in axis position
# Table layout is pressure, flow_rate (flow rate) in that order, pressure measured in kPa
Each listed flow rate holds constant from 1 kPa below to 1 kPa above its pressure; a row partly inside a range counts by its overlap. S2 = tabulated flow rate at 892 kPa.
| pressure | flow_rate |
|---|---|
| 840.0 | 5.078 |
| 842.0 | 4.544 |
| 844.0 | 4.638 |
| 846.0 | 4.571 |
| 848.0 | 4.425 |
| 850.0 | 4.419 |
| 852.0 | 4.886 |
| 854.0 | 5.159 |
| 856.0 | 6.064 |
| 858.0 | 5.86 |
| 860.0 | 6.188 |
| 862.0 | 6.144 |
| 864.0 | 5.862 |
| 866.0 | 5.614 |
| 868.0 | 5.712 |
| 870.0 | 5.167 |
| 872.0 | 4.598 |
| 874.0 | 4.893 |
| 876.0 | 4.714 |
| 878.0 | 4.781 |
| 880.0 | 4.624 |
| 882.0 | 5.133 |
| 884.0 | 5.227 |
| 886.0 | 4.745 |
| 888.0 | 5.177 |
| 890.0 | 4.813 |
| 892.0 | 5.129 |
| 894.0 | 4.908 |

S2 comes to 5.129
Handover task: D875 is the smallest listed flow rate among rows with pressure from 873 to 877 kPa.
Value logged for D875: 4.714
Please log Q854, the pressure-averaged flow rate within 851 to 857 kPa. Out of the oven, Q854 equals 5.37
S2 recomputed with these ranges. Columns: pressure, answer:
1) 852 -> 4.886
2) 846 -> 4.571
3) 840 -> 5.078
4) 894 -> 4.908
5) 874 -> 4.893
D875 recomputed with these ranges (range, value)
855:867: 5.614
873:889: 4.624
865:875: 4.598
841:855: 4.419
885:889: 4.745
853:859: 5.159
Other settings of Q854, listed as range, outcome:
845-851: 4.47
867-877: 5.02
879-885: 4.99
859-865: 6.06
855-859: 5.96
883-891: 4.99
